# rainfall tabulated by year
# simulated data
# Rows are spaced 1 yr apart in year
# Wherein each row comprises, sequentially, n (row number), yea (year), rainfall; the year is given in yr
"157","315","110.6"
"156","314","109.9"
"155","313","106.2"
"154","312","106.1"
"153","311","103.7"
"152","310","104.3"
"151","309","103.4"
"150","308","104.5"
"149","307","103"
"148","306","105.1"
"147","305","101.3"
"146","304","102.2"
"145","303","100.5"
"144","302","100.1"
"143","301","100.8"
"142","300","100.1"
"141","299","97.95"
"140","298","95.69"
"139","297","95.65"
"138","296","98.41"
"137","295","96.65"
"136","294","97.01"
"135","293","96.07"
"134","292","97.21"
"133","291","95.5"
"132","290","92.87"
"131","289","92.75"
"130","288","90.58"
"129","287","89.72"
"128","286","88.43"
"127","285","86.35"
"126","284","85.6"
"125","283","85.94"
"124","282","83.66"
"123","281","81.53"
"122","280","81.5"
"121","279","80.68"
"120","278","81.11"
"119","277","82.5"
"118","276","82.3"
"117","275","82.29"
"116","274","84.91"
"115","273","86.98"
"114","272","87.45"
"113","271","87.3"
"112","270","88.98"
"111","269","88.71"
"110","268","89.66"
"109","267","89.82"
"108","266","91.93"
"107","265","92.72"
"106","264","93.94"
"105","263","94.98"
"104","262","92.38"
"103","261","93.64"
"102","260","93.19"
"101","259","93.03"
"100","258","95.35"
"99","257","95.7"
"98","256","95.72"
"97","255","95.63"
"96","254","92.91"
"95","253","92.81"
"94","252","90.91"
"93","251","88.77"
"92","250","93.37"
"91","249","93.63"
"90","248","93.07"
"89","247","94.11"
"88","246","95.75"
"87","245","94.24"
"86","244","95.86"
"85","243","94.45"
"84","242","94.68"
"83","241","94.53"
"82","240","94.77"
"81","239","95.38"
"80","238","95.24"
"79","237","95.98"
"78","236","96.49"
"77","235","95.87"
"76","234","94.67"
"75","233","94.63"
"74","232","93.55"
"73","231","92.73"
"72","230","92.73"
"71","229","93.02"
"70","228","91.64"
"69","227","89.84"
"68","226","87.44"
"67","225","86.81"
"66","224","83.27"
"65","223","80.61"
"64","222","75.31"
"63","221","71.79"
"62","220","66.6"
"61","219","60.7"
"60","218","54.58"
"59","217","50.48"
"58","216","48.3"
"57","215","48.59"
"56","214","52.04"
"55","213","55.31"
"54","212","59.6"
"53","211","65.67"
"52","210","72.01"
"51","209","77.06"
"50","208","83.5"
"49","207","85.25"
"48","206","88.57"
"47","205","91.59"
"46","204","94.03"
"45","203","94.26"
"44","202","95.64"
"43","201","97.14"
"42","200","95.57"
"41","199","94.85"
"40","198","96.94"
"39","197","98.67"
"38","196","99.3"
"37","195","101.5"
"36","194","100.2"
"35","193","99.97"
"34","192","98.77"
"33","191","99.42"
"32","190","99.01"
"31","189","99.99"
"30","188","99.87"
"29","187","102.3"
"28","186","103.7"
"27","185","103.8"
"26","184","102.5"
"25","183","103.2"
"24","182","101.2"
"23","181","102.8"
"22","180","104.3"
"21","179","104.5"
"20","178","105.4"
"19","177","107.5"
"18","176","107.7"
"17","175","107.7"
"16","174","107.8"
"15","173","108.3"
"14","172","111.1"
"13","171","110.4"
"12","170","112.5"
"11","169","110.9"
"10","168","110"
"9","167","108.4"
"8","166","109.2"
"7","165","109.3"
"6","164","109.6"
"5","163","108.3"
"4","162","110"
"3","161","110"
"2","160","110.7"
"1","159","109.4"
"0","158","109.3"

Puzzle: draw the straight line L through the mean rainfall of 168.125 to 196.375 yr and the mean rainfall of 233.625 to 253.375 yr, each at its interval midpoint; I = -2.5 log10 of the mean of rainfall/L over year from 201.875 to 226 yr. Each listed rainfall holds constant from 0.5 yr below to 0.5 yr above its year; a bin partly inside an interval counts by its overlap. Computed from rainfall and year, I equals 0.34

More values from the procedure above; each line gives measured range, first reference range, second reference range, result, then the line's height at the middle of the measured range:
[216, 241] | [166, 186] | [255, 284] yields 0.15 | 96.6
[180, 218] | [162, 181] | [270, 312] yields 0.19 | 105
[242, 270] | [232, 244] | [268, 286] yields -0.03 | 90.4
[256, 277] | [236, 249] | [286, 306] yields 0.06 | 95.8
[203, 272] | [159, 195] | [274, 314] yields 0.16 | 99.9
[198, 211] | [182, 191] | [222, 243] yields 0.11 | 97.8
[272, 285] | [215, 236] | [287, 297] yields 0.10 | 91.9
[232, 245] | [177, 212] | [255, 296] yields -0.03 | 92.5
